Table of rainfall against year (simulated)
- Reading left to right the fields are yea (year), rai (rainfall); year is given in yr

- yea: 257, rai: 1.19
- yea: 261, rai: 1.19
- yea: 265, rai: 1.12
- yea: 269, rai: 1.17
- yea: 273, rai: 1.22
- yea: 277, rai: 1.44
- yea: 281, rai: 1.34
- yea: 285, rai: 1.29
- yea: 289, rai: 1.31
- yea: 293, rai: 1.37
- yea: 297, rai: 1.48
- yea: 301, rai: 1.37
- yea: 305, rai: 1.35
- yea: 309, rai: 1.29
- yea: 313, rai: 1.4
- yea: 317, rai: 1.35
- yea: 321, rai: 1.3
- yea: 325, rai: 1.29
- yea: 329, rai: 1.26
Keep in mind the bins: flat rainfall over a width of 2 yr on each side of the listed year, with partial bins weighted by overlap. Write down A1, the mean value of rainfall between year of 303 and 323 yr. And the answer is 1.34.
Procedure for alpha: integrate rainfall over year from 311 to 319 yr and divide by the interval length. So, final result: 1.38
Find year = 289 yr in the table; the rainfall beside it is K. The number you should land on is 1.31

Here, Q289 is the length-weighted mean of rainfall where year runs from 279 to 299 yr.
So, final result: 1.36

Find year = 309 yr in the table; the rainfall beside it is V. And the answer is 1.29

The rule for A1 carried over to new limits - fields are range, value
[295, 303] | 1.43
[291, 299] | 1.43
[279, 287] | 1.31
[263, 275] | 1.17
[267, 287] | 1.29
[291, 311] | 1.37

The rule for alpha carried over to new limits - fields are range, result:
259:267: 1.16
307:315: 1.34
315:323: 1.33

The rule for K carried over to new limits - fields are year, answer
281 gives 1.34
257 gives 1.19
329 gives 1.26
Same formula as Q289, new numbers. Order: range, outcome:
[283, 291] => 1.3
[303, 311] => 1.32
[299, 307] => 1.36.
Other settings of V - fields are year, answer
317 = 1.35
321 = 1.3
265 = 1.12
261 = 1.19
